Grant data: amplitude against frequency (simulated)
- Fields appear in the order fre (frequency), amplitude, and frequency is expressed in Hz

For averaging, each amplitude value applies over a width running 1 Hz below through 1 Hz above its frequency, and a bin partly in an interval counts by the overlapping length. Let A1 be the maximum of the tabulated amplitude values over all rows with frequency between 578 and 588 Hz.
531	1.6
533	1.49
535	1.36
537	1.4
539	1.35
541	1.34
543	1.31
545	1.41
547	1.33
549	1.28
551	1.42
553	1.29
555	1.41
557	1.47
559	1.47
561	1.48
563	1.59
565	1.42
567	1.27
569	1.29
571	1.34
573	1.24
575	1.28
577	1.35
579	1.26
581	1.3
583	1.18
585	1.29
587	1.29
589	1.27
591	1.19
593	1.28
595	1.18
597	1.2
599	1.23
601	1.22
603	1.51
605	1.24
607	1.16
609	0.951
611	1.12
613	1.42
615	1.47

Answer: 1.3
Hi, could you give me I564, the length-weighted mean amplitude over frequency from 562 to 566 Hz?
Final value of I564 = 1.5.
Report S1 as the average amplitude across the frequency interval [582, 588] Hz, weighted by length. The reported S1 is 1.25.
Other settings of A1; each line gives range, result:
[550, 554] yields 1.42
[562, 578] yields 1.59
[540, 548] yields 1.41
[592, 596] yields 1.28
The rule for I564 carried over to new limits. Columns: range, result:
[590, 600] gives 1.22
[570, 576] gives 1.29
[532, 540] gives 1.4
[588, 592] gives 1.23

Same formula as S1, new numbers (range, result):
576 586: 1.28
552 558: 1.39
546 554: 1.33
